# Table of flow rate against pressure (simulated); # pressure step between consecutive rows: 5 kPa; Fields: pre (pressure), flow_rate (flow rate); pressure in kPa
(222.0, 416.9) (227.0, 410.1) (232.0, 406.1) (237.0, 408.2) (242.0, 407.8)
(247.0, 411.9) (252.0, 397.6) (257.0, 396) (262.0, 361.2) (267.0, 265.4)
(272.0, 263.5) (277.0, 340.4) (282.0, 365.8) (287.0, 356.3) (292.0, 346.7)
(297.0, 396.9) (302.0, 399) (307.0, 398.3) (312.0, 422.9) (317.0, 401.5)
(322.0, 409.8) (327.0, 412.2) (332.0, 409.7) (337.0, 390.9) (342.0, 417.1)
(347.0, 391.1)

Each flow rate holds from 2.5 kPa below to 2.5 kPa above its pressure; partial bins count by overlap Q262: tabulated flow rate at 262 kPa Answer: 361.2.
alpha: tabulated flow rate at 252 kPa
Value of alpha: 397.6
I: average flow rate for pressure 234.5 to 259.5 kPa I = 404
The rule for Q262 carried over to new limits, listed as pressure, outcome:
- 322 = 409.8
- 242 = 407.8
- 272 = 263.5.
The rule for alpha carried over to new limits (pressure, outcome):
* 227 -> 410.1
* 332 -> 409.7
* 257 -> 396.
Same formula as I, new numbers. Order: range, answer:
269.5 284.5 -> 323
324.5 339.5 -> 404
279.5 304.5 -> 373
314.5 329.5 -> 408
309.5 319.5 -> 412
